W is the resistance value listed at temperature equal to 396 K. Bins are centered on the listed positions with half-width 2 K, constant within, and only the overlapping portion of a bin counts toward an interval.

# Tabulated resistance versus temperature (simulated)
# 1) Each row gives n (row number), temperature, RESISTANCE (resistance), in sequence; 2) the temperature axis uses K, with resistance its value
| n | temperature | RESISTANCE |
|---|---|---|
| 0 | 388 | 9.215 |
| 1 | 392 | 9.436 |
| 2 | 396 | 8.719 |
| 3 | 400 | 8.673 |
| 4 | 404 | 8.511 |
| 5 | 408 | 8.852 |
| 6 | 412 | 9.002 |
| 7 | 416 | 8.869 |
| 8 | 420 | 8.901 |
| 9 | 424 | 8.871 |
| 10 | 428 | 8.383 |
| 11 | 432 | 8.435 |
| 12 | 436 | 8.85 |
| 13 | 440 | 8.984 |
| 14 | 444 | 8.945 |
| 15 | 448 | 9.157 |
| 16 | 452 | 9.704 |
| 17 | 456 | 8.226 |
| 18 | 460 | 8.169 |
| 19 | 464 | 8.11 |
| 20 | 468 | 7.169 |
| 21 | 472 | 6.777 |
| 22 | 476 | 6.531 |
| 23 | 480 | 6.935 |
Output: 8.719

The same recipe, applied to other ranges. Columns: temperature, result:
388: 9.215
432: 8.435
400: 8.673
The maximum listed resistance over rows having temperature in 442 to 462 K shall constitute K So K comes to 9.704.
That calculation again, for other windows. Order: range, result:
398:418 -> 9.002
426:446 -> 8.984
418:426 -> 8.901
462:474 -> 8.11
